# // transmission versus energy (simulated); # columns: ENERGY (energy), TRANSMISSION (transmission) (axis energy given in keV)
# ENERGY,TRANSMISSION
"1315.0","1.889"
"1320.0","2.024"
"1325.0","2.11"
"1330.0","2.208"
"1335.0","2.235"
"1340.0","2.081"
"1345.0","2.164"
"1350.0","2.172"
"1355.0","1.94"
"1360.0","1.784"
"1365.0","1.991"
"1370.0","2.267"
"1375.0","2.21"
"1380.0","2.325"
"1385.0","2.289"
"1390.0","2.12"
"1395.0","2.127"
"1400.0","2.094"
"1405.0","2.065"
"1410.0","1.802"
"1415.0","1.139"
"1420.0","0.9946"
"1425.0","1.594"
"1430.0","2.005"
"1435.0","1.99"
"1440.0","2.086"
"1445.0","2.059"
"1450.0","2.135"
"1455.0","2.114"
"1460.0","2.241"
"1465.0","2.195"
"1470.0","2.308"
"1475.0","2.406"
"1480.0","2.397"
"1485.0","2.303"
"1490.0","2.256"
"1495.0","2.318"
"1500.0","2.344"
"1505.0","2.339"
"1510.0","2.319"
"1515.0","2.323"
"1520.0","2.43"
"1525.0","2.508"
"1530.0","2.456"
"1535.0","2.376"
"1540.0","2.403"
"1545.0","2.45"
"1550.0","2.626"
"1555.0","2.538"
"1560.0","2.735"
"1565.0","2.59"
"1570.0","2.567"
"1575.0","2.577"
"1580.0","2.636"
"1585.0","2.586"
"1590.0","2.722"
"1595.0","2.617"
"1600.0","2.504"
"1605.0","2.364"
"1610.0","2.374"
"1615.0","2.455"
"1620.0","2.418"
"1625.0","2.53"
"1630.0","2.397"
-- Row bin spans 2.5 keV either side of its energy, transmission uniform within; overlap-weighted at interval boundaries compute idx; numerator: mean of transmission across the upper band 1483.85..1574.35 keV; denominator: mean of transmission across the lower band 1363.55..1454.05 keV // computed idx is 1.2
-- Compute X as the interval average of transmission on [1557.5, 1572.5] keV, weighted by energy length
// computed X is 2.63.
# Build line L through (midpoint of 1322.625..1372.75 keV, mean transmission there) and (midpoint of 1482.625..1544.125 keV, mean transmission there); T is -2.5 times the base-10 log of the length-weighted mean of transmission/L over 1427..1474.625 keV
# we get 0.07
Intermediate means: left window 2.1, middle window 2.13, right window 2.37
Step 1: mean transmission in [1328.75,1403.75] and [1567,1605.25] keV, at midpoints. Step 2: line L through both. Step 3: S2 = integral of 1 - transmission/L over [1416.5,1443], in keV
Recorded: 6.4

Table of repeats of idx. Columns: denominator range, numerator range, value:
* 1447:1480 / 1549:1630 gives 1.14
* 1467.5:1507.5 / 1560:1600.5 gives 1.12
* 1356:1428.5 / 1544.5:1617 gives 1.34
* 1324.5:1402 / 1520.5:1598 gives 1.20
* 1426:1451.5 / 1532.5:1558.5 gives 1.23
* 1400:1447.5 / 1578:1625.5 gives 1.43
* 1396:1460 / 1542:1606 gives 1.39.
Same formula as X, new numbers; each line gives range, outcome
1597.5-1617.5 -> 2.42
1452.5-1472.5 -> 2.21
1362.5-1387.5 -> 2.22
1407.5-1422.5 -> 1.31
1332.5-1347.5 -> 2.16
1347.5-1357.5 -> 2.06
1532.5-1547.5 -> 2.41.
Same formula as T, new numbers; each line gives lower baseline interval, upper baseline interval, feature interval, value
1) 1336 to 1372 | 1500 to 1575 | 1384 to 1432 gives 0.20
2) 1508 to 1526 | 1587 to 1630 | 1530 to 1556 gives -0.02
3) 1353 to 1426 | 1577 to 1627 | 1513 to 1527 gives -0.06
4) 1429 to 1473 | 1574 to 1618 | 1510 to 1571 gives -0.05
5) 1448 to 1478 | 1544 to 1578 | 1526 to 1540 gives 0.03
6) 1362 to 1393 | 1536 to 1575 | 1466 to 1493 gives 0.03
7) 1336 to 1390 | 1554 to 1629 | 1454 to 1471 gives 0.04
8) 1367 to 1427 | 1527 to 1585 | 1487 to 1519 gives 0.01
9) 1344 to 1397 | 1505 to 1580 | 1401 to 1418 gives 0.29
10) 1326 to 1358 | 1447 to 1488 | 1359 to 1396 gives 0.01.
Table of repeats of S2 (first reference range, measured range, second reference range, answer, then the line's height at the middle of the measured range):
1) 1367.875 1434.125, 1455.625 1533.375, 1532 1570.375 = -1.2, 2.3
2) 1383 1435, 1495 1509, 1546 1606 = -0.5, 2.25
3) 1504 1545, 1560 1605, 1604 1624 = -3.4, 2.41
